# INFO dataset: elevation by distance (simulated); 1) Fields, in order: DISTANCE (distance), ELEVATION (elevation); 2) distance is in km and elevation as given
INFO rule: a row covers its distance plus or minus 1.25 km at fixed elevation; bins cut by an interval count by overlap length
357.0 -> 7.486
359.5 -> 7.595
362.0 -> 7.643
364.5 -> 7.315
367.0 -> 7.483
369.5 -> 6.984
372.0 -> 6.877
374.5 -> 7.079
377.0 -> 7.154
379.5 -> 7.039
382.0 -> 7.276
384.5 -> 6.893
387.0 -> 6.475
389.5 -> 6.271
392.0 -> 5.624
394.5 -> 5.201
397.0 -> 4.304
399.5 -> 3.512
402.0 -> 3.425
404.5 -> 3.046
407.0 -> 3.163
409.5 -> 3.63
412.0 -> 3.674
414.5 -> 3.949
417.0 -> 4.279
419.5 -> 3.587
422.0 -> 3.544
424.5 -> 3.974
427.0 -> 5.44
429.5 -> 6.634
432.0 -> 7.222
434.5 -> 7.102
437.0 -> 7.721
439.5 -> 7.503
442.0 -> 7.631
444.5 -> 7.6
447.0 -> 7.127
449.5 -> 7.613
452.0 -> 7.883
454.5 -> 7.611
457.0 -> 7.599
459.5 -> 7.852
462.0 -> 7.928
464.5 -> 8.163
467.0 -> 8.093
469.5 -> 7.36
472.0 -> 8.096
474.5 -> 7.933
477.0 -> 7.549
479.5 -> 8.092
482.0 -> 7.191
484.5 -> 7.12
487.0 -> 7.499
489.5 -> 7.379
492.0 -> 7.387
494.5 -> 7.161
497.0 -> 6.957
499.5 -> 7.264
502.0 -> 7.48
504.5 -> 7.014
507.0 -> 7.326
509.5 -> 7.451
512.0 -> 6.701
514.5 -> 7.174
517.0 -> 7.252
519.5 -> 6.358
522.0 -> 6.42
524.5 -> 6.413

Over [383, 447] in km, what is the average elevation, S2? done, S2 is 5.3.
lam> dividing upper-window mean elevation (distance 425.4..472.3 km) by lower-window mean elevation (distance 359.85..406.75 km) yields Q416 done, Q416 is 1.2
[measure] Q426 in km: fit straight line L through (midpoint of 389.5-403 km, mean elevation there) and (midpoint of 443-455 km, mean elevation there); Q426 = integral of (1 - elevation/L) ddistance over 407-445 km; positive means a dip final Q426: 5.65 km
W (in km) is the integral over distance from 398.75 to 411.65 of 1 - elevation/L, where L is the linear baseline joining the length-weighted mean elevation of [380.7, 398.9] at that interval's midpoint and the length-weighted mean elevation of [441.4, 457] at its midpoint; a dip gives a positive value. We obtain 6.1 km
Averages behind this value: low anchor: 5.92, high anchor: 7.58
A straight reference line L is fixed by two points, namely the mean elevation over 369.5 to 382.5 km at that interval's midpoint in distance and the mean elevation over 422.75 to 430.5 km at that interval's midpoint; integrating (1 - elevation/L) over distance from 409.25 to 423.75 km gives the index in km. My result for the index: 4.6 km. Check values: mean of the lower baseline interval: 7.06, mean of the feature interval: 3.79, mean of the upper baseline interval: 5.19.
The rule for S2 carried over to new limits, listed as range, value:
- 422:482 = 7.3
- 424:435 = 6.15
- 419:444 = 6.16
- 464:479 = 7.86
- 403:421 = 3.61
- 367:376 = 7.05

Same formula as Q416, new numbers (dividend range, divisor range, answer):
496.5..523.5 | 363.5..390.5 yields 1.01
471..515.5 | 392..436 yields 1.64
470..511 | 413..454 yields 1.20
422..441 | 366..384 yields 0.89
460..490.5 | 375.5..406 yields 1.40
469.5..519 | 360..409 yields 1.24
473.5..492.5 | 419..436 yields 1.37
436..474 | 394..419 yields 2.05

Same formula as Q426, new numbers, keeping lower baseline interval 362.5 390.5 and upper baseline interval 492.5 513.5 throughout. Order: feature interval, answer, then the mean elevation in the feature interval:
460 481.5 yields -2.23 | 7.88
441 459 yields -1.23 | 7.59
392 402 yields 3.77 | 4.39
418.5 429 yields 4.08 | 4.33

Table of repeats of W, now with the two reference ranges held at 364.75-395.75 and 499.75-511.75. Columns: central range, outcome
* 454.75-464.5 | -1.0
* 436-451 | -1.2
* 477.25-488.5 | -0.5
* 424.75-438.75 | 0.6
